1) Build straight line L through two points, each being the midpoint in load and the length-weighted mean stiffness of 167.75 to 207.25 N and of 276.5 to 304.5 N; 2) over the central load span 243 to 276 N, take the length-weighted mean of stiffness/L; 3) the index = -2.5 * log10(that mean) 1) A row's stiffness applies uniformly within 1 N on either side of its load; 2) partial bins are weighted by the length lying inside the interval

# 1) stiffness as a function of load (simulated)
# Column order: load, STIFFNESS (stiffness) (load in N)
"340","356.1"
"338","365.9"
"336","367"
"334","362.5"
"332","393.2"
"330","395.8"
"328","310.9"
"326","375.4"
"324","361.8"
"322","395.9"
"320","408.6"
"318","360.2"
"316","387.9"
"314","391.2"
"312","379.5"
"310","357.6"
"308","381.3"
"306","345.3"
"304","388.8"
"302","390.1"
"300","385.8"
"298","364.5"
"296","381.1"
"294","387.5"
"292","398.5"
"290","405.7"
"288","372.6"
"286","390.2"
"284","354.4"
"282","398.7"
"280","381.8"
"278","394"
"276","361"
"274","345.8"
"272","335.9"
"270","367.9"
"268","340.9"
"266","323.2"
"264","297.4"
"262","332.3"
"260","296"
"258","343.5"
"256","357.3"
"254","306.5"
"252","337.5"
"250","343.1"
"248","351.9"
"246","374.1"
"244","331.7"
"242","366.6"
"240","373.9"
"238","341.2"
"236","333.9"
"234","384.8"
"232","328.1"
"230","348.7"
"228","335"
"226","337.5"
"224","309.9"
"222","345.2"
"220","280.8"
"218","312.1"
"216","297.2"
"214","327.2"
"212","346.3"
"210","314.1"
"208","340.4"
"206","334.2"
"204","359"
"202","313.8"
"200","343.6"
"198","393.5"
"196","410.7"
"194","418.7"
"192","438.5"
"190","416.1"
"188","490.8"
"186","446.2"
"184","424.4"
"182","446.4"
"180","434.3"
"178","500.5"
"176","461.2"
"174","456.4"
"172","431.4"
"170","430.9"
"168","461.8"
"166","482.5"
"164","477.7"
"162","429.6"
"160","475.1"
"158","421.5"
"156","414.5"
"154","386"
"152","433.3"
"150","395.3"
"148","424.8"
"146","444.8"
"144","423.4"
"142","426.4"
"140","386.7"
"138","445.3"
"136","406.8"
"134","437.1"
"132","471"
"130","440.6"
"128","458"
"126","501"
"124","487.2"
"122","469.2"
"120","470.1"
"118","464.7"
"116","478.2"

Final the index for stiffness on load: 0.17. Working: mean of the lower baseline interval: 419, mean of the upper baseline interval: 385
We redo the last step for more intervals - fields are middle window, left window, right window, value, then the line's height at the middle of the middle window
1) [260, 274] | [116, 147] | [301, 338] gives 0.193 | 396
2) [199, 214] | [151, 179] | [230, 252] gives 0.178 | 395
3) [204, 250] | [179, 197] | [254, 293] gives 0.181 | 400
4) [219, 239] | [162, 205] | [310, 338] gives 0.227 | 412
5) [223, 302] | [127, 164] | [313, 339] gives 0.114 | 394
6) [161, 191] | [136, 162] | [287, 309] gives -0.093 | 415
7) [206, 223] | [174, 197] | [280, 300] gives 0.311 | 428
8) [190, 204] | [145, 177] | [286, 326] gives 0.103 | 425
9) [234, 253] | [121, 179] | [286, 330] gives 0.152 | 405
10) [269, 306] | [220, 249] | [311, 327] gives -0.025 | 369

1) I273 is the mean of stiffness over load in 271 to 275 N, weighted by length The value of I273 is 341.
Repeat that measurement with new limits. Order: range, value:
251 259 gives 336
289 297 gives 393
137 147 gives 425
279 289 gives 380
